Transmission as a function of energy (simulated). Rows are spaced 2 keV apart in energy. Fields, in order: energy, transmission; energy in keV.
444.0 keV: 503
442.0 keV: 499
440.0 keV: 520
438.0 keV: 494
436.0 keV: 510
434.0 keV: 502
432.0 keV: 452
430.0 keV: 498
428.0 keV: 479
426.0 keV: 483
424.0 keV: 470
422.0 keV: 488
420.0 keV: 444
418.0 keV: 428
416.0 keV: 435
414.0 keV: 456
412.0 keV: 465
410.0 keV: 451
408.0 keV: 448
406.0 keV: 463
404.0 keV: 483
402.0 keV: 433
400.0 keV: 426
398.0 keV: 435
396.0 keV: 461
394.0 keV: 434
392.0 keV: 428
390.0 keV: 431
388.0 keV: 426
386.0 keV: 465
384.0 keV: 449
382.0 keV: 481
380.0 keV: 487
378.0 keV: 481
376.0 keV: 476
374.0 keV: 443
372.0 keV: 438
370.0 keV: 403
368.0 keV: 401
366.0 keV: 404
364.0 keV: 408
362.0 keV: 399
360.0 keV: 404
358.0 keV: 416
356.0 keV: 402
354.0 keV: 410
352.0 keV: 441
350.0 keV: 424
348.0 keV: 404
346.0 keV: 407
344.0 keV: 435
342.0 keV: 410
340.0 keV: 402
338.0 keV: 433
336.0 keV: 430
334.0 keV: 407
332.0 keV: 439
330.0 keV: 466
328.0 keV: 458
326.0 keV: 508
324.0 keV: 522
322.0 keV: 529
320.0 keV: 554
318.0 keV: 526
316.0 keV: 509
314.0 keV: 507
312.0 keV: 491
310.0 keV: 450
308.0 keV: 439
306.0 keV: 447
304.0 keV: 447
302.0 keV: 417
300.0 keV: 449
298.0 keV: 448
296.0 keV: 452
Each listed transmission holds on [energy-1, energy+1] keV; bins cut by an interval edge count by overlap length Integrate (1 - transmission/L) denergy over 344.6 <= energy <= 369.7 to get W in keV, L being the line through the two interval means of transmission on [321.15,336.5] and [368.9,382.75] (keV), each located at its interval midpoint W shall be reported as 2.9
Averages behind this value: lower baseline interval 471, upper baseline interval 458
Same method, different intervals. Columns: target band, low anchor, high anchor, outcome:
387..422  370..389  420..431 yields 1.83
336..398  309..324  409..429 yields 7.01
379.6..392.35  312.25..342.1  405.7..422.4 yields 0.20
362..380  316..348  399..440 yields 1.20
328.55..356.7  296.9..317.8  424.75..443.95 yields 2.89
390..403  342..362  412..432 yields 0.30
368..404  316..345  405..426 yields 1.04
